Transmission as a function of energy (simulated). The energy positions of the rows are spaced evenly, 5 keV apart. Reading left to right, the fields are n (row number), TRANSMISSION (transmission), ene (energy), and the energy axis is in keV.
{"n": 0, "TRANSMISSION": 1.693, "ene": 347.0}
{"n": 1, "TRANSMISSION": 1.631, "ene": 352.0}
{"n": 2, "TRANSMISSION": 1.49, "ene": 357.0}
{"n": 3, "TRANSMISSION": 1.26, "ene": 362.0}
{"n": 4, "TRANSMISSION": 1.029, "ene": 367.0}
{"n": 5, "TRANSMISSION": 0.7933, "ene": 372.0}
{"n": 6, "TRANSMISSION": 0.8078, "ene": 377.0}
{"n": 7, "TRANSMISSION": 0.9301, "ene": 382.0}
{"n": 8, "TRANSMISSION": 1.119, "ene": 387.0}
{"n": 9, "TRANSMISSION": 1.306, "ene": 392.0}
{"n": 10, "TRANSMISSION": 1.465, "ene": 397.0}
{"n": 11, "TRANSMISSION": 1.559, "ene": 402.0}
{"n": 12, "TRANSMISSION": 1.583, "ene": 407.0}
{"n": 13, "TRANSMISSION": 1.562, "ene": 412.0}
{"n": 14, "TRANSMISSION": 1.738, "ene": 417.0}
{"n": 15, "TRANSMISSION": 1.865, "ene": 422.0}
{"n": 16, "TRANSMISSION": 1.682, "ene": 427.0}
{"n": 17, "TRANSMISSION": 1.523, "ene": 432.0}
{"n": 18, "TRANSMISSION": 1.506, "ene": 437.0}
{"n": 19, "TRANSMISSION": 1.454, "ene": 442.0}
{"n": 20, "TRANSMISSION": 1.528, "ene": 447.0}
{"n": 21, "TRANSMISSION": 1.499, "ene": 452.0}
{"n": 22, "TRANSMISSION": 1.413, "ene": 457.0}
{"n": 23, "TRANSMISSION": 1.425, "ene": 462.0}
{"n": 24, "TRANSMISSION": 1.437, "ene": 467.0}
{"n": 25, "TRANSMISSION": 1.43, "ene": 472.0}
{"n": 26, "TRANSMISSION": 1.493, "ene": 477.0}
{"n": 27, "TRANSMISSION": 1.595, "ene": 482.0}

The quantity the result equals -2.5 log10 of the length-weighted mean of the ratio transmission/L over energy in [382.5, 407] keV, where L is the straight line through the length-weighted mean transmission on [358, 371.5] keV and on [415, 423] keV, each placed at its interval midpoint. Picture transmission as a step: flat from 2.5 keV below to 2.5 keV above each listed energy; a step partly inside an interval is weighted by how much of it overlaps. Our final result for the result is 0.12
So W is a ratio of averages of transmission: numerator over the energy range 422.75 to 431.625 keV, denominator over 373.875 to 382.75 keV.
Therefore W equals 2.0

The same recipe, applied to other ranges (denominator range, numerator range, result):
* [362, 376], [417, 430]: 1.83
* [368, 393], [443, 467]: 1.50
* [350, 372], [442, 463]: 1.14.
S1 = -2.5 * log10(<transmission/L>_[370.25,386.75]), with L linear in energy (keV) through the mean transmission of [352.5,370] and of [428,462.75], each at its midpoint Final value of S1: 0.45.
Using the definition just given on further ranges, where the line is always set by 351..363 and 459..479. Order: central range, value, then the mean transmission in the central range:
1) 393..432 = -0.11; 1.62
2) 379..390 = 0.38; 1.03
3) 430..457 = -0.03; 1.49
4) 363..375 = 0.47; 0.95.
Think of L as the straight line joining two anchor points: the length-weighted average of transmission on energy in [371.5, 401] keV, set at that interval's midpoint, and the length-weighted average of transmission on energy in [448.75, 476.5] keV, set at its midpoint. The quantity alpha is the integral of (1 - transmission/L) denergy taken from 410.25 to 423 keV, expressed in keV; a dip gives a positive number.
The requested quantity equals -4.8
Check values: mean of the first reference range 1.11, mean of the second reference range 1.45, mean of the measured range 1.71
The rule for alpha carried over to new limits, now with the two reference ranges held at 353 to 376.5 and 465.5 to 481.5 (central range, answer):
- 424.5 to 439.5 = -2.49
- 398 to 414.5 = -3.75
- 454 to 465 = 0.05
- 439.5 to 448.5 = -0.67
